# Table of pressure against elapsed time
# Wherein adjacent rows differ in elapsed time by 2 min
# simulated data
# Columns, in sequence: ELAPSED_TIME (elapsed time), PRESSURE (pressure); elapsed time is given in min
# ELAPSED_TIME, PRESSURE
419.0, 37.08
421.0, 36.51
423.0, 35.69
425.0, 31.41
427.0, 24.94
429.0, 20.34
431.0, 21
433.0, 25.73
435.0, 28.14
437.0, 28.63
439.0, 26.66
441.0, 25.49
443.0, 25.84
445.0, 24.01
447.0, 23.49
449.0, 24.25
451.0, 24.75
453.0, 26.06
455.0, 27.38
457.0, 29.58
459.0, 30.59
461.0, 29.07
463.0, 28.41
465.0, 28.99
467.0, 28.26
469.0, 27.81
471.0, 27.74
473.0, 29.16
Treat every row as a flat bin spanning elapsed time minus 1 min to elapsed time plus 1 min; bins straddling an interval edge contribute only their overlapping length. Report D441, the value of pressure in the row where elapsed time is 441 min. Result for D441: 25.49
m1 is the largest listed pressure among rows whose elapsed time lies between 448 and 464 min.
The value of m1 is 30.59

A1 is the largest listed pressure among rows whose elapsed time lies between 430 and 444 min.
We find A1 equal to 28.63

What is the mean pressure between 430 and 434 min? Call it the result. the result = 23.4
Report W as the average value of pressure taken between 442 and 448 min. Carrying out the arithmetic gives 24.4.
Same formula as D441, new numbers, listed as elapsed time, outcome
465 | 28.99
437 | 28.63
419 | 37.08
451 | 24.75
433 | 25.73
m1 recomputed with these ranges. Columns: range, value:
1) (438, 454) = 26.66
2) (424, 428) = 31.41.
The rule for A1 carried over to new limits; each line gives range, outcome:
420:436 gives 36.51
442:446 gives 25.84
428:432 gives 21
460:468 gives 29.07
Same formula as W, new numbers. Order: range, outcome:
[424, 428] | 28.2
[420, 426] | 34.5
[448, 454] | 25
